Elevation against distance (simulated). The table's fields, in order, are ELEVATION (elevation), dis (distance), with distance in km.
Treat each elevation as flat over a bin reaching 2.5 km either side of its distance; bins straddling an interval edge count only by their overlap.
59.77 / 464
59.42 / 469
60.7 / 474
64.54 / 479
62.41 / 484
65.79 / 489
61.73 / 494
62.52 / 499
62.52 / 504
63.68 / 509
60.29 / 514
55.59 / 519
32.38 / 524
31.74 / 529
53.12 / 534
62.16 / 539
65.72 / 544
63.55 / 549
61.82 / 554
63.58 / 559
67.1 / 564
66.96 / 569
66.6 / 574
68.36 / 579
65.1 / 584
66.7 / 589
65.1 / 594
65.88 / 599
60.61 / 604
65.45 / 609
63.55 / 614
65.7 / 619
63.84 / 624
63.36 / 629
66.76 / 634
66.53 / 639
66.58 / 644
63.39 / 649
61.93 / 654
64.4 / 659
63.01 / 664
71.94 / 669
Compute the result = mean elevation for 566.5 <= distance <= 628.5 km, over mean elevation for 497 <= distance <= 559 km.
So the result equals 1.15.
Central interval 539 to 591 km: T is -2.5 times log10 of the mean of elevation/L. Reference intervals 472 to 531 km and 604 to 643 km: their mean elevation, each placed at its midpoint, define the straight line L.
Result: -0.07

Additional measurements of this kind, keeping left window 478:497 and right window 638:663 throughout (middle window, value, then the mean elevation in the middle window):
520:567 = 0.15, 55.8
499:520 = 0.04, 61.1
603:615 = 0.01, 63.5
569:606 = -0.03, 65.6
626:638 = -0.02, 65.2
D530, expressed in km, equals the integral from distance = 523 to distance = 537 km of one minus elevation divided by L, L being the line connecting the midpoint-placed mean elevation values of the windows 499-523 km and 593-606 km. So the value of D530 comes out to 4.5 km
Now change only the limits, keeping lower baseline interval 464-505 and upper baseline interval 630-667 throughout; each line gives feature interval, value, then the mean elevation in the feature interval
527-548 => 2.9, 54.4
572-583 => -0.6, 67.2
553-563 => 0.0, 63.5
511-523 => 1.5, 55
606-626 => -0.1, 64.6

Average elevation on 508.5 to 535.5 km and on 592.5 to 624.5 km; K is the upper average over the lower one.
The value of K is 1.33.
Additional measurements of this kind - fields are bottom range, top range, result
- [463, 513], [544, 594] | 1.05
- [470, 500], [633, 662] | 1.03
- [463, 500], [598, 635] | 1.03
